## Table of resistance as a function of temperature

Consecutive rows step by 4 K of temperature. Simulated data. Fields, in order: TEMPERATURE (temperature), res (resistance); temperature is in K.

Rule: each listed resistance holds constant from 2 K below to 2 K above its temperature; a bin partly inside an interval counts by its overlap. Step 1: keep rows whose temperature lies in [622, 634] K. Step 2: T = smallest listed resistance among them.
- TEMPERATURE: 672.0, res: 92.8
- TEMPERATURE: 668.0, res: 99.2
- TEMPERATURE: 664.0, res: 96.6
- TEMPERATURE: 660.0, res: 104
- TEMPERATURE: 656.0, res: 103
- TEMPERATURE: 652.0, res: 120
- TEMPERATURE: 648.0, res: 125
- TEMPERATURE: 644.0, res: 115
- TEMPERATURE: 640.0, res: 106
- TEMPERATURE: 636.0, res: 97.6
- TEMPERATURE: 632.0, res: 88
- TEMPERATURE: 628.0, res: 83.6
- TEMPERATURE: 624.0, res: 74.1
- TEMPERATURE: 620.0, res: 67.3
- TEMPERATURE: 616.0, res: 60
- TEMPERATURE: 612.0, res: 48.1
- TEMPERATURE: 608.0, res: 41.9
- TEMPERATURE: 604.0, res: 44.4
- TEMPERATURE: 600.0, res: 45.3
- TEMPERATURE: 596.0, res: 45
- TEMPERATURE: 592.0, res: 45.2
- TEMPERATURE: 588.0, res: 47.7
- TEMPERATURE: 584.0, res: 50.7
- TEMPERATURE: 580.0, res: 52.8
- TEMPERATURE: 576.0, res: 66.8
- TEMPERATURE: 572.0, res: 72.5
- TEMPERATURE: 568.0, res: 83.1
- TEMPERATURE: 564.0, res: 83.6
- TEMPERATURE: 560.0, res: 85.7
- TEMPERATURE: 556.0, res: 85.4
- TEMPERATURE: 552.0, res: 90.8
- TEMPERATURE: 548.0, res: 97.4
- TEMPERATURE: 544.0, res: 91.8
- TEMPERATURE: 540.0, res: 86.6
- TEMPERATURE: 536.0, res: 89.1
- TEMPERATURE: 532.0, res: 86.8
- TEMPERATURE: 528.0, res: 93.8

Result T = 74.1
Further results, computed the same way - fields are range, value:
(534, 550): 86.6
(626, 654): 83.6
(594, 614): 41.9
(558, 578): 66.8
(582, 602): 45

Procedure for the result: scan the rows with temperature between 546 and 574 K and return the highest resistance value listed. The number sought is 97.4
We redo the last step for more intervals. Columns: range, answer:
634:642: 106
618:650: 125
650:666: 120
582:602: 50.7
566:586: 83.1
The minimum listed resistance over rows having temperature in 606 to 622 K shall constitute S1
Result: 41.9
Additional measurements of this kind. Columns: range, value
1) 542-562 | 85.4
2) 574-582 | 52.8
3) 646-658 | 103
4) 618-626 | 67.3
